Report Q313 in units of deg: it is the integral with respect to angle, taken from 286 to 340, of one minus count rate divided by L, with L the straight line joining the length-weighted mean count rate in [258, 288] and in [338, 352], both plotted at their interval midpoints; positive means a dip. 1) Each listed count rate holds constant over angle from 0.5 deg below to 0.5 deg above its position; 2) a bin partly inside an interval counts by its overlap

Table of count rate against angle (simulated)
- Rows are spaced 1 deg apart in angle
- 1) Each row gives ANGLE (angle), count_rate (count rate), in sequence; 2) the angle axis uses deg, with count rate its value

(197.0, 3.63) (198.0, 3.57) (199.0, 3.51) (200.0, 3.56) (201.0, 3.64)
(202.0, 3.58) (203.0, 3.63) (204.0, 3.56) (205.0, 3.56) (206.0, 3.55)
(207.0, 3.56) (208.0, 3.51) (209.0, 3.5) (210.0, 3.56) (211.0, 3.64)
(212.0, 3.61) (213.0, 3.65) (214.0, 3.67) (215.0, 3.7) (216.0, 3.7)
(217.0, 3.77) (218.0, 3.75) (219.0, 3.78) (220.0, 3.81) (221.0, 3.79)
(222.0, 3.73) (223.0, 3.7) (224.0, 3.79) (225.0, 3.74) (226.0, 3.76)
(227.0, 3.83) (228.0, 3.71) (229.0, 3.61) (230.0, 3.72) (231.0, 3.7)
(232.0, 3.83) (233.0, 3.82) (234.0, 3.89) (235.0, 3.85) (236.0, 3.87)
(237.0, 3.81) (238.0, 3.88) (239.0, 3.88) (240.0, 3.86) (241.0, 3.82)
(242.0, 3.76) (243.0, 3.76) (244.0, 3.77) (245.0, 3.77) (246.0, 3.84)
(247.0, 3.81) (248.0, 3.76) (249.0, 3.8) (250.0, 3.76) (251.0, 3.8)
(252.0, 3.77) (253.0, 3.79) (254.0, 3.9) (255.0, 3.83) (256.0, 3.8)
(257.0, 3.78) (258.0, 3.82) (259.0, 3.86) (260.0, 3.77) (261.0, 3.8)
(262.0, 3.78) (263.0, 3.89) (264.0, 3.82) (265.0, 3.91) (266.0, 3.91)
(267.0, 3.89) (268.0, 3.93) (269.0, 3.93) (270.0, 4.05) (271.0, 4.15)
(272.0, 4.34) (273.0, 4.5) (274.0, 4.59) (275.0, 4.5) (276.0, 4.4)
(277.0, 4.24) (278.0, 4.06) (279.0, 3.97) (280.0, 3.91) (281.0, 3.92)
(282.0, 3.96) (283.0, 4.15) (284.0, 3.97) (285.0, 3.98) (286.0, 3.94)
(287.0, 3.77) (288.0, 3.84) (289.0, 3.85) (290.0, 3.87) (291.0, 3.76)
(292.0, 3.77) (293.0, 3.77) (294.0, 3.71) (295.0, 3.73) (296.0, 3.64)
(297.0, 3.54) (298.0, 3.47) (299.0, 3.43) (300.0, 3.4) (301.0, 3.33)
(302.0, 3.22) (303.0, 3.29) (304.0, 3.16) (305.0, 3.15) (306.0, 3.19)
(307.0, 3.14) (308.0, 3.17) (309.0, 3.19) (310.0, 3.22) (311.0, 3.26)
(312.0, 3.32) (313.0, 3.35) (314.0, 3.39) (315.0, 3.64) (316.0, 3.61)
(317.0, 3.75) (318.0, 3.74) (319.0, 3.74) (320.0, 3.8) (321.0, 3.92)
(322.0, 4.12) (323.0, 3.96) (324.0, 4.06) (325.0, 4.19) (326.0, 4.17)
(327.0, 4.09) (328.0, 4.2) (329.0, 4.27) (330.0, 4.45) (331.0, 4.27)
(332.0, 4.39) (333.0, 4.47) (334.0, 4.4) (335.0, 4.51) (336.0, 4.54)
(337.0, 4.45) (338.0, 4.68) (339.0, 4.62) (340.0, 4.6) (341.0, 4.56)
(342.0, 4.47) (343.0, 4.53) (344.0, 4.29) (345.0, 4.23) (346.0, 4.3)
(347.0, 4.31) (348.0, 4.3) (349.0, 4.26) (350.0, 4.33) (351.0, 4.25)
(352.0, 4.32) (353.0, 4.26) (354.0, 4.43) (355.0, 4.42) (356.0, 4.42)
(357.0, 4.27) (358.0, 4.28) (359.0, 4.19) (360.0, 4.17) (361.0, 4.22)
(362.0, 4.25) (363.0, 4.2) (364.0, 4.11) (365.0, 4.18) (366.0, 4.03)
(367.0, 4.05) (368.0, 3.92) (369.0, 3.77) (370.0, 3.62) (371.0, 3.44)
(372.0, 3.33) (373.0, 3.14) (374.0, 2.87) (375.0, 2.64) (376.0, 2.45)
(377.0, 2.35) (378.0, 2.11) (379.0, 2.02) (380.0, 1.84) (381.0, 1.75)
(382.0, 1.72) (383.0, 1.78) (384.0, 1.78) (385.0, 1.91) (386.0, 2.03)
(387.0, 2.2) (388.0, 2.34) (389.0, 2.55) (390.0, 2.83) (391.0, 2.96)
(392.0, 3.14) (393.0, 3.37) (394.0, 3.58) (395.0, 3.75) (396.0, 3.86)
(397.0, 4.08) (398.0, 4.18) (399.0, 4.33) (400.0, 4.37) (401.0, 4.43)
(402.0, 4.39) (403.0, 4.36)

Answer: 5.5 deg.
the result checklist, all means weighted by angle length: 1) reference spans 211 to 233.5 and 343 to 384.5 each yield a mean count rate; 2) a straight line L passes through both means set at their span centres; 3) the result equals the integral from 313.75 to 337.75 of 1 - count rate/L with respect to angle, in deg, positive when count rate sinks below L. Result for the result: -3.2 deg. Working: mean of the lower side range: 3.73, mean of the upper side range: 3.59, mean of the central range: 4.1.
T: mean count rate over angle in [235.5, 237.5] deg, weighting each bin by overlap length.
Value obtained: 3.84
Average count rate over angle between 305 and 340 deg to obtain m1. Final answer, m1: 3.92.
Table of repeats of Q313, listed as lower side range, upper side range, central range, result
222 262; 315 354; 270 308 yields 2.1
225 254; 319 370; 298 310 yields 2.4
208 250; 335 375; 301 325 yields 3.1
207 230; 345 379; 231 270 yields -1.1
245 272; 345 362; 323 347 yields -0.9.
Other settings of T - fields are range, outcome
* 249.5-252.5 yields 3.78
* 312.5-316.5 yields 3.5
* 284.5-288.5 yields 3.88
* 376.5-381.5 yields 2.01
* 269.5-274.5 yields 4.33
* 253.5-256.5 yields 3.84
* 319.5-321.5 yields 3.86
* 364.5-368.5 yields 4.04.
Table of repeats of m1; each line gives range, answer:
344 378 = 3.9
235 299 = 3.89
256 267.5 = 3.84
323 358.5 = 4.35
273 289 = 4.09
